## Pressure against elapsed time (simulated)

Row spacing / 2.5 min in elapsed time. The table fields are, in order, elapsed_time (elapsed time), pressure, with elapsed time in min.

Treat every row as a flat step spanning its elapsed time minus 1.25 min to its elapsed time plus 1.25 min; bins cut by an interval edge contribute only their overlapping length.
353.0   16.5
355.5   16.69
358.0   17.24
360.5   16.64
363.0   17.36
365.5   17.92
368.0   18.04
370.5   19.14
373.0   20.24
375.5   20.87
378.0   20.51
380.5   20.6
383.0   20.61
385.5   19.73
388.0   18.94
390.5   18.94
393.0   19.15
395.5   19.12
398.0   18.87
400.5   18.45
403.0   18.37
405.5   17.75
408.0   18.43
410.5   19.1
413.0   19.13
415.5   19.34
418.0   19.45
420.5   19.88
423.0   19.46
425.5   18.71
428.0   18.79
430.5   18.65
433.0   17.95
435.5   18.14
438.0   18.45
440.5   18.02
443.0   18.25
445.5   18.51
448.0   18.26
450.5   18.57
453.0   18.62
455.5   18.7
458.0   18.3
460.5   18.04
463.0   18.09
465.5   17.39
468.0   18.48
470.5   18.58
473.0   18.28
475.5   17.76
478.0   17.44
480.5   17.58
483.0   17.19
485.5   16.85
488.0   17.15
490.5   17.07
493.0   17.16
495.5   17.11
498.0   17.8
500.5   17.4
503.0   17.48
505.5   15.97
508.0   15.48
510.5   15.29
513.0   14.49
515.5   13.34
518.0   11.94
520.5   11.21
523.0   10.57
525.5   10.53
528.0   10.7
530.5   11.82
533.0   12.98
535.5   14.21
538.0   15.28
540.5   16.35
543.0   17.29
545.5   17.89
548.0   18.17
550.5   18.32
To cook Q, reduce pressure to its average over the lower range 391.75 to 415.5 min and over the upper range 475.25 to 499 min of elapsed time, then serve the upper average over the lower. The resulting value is 0.92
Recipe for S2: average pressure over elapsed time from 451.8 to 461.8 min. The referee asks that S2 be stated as 18.4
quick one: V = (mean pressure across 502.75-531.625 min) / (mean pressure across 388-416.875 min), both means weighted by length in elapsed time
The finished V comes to 0.7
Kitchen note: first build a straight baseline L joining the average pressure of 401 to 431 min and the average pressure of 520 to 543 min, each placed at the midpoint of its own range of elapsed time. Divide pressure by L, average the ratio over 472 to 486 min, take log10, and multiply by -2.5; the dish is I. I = -0.124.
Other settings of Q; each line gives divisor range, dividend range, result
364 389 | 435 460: 0.94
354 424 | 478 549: 0.81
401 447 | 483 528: 0.81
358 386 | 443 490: 0.94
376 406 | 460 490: 0.92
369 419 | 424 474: 0.95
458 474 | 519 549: 0.76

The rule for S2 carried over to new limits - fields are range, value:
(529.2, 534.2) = 12.4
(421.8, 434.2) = 18.7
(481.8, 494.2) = 17.1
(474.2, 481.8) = 17.6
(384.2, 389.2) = 19.4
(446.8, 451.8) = 18.4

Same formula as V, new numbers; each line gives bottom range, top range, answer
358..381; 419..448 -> 0.99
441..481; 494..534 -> 0.77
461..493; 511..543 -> 0.74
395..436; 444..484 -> 0.96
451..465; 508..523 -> 0.72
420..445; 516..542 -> 0.68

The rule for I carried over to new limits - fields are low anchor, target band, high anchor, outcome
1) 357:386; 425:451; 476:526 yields -0.07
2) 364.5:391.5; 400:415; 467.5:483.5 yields 0.03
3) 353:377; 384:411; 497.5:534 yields -0.10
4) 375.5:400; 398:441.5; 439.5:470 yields 0.02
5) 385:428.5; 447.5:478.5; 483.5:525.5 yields -0.08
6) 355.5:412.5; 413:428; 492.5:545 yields -0.09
